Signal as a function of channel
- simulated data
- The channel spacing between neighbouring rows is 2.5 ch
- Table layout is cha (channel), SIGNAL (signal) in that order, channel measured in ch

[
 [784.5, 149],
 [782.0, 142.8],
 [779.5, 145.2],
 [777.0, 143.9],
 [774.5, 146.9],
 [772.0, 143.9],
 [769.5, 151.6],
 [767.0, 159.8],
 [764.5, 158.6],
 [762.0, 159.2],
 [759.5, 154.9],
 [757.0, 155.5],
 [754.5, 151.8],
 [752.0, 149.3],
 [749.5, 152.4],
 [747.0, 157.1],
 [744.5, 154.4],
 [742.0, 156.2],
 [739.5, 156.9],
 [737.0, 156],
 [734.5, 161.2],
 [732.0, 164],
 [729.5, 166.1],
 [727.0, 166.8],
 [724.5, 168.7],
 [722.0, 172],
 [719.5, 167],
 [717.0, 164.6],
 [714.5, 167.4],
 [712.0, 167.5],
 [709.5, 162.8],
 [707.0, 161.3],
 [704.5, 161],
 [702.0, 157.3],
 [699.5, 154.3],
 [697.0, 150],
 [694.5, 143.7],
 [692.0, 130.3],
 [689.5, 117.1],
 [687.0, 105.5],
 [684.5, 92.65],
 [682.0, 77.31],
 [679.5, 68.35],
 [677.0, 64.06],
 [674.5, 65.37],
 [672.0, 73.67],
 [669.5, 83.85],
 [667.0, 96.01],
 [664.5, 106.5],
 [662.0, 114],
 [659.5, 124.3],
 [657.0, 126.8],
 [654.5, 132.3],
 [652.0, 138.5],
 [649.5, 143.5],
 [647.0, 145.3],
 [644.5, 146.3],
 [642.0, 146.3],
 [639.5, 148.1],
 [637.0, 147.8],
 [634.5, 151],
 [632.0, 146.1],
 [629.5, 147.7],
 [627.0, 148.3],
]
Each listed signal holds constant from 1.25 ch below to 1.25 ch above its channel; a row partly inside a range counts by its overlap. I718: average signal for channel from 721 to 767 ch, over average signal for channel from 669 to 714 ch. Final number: 1.32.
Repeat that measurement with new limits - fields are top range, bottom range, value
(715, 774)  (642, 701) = 1.39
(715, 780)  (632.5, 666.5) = 1.16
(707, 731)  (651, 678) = 1.63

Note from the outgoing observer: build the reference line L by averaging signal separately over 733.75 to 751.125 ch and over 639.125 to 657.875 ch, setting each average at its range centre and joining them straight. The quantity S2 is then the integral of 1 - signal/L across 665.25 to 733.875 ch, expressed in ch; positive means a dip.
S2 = 8.1 ch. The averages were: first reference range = 141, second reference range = 156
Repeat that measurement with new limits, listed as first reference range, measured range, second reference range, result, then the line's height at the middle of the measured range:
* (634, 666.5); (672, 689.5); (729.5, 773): 7.45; 141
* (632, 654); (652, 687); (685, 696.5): 9.89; 133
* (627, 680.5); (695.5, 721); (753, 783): -4.89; 135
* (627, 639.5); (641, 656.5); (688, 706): 0.64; 147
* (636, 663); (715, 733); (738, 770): -2.02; 150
